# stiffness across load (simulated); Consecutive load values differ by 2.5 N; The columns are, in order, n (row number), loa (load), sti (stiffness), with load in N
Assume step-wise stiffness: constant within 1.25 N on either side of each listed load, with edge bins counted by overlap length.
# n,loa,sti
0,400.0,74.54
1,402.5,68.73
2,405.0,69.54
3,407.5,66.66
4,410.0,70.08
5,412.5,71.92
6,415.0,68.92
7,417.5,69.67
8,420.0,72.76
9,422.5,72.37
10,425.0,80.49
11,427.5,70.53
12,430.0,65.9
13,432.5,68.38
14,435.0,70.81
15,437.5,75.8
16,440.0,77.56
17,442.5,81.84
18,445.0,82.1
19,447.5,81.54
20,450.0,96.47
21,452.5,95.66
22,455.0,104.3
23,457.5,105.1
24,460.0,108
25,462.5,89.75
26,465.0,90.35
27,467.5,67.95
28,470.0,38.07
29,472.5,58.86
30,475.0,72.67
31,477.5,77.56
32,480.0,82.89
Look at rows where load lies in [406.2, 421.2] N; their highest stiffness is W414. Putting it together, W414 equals 72.76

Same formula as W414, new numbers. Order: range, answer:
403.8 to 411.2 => 70.08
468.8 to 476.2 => 72.67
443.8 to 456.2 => 104.3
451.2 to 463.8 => 108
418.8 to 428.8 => 80.49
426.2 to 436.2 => 70.81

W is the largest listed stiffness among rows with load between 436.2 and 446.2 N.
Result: 82.1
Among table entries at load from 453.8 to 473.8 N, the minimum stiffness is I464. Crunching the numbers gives 38.07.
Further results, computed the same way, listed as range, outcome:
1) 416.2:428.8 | 69.67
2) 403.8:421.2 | 66.66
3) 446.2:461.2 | 81.54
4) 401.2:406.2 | 68.73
